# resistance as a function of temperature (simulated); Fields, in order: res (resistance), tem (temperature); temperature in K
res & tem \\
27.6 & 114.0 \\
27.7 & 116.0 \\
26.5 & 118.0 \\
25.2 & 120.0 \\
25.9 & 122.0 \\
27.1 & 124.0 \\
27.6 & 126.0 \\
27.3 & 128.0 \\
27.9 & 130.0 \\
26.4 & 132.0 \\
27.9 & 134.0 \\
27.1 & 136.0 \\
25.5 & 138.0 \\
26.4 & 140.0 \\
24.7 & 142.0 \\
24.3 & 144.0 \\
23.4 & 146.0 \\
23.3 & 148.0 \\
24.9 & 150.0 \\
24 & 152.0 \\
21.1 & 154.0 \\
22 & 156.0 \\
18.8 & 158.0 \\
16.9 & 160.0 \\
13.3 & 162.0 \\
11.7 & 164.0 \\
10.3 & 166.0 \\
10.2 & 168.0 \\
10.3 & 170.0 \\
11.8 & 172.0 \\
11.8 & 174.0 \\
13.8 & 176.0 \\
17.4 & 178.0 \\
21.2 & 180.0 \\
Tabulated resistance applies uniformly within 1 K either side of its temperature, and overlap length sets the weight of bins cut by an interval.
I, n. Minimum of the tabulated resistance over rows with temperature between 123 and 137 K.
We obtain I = 26.4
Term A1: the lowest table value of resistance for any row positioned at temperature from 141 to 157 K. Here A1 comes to 21.1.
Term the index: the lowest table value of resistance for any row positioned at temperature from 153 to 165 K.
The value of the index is 11.7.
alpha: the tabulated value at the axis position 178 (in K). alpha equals 17.4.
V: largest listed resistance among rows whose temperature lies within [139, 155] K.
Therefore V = 26.4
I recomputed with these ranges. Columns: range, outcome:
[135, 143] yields 24.7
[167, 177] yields 10.2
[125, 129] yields 27.3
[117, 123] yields 25.2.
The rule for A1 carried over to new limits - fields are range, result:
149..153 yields 24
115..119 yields 26.5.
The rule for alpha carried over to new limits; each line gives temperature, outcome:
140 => 26.4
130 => 27.9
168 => 10.2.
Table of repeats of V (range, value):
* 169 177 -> 13.8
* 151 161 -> 24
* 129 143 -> 27.9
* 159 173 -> 16.9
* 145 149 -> 23.4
